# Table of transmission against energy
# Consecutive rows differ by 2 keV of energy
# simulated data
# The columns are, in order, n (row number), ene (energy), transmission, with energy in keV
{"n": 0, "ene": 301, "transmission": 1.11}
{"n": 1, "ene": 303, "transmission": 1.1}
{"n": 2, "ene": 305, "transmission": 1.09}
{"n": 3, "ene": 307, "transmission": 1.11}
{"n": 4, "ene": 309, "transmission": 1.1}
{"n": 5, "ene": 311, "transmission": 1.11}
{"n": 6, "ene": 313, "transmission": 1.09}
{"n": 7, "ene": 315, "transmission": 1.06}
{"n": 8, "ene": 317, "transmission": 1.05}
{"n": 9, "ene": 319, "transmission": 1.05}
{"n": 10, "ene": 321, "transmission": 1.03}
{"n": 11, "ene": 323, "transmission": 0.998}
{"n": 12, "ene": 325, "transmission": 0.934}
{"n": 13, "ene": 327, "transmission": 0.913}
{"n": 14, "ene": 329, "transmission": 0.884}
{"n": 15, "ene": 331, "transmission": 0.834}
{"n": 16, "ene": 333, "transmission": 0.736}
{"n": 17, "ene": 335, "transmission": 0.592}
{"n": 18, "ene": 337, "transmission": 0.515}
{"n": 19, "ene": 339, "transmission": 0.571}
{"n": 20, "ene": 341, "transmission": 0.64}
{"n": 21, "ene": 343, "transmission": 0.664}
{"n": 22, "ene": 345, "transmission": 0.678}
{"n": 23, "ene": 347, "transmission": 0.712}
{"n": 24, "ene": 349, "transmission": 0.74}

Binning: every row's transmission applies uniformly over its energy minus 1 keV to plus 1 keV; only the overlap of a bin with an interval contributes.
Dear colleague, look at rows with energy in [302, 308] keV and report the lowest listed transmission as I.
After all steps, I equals 1.09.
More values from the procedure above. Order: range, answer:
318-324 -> 0.998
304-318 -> 1.05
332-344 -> 0.515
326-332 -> 0.834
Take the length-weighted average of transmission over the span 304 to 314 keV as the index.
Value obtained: 1.1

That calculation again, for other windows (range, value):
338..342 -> 0.605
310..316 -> 1.09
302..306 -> 1.1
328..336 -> 0.761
